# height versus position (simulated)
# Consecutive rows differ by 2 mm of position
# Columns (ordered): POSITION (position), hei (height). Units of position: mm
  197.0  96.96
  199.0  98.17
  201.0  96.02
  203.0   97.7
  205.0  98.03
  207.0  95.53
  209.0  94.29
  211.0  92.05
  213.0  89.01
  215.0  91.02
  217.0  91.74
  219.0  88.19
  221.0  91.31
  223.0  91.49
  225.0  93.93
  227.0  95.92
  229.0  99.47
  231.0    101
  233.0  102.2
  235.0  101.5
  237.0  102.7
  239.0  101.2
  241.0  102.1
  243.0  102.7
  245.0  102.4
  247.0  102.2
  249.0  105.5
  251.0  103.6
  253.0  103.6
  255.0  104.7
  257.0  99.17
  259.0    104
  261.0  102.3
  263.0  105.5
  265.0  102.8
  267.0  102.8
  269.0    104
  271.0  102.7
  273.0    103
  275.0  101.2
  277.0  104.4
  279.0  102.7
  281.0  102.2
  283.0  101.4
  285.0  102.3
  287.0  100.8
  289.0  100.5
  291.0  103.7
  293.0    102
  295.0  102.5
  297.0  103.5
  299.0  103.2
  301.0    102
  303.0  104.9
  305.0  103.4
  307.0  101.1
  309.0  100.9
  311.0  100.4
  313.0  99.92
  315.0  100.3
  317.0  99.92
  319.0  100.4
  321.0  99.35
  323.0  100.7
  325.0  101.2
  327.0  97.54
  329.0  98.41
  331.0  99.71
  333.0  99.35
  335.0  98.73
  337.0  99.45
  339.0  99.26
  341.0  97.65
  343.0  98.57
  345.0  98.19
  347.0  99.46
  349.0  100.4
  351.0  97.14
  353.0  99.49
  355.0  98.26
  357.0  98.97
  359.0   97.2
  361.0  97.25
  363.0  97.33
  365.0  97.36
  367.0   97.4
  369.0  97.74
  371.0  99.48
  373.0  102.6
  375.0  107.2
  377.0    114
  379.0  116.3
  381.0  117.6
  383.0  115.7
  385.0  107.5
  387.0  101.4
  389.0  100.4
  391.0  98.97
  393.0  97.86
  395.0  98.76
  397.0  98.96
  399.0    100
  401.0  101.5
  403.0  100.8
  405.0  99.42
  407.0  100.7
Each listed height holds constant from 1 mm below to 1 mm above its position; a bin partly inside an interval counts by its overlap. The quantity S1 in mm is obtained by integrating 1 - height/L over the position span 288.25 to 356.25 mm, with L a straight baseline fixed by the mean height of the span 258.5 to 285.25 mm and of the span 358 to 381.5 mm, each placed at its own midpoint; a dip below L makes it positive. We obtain 1.8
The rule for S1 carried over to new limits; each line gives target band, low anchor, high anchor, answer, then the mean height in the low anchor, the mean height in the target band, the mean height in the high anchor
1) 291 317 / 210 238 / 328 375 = -1.2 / 95.1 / 102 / 98.9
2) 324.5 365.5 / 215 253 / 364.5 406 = 1.4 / 98.8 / 98.6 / 103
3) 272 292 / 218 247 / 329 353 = -0.7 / 98.4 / 102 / 98.9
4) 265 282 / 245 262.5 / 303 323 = -0.1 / 103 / 103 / 101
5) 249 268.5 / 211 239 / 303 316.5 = -1.1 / 95.4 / 103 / 101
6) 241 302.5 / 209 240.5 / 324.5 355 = -3.7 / 95.6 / 103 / 98.9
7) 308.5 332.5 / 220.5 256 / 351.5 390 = 0.6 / 101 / 99.9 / 103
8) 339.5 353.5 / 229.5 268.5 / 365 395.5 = 0.7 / 103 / 98.7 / 105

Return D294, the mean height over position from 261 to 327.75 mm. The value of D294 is 102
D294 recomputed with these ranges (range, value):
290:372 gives 99.8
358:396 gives 103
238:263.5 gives 103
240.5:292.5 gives 103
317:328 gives 99.8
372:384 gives 112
